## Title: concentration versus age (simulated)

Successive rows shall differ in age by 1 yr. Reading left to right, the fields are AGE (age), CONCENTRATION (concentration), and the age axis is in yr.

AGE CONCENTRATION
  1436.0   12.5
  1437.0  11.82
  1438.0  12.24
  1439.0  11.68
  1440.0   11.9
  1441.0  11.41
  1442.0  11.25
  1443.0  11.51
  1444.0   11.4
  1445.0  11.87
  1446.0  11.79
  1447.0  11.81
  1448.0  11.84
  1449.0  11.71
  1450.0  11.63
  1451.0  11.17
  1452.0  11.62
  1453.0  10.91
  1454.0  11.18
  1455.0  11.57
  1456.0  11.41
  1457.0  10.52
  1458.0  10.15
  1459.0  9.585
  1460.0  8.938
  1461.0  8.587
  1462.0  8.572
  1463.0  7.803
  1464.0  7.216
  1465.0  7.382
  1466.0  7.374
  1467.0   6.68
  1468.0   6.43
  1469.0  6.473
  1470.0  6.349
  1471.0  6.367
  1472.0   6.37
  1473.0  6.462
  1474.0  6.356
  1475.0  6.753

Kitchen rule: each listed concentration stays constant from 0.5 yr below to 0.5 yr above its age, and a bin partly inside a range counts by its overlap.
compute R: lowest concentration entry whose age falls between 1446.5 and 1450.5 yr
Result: 11.63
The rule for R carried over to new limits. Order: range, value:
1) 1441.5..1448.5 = 11.25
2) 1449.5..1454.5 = 10.91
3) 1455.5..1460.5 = 8.938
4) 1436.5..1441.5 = 11.41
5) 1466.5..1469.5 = 6.43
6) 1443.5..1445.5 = 11.4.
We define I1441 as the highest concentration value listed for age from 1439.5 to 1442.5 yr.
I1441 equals 11.9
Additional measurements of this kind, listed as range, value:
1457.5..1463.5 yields 10.15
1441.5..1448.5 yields 11.87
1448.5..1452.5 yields 11.71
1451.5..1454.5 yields 11.62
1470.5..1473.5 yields 6.462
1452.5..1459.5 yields 11.57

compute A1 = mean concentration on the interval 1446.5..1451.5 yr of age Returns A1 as 11.6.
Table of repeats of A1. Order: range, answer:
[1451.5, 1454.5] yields 11.2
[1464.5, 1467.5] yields 7.15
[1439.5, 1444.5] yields 11.5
